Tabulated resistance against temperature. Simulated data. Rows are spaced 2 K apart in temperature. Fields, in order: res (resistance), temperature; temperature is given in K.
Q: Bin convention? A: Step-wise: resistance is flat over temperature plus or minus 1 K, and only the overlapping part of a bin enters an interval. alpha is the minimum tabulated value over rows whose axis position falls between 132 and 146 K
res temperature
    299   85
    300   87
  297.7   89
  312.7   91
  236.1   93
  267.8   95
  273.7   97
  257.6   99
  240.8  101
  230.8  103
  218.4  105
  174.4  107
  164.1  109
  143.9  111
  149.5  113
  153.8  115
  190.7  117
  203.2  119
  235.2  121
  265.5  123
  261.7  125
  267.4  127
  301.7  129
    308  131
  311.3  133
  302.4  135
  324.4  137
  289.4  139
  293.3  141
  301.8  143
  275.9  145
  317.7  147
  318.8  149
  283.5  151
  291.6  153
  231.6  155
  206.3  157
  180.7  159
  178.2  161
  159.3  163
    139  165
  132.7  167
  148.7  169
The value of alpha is 275.9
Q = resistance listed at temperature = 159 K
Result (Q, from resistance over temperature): 180.7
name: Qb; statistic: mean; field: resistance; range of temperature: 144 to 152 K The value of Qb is 299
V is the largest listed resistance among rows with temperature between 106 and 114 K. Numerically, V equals 174.4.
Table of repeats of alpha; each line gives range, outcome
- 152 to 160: 180.7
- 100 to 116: 143.9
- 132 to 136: 302.4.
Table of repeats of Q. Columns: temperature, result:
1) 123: 265.5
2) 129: 301.7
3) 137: 324.4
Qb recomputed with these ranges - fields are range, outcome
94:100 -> 266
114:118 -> 172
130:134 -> 310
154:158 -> 219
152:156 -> 262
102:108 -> 208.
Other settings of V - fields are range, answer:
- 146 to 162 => 318.8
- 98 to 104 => 257.6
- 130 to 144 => 324.4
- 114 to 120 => 203.2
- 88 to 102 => 312.7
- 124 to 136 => 311.3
